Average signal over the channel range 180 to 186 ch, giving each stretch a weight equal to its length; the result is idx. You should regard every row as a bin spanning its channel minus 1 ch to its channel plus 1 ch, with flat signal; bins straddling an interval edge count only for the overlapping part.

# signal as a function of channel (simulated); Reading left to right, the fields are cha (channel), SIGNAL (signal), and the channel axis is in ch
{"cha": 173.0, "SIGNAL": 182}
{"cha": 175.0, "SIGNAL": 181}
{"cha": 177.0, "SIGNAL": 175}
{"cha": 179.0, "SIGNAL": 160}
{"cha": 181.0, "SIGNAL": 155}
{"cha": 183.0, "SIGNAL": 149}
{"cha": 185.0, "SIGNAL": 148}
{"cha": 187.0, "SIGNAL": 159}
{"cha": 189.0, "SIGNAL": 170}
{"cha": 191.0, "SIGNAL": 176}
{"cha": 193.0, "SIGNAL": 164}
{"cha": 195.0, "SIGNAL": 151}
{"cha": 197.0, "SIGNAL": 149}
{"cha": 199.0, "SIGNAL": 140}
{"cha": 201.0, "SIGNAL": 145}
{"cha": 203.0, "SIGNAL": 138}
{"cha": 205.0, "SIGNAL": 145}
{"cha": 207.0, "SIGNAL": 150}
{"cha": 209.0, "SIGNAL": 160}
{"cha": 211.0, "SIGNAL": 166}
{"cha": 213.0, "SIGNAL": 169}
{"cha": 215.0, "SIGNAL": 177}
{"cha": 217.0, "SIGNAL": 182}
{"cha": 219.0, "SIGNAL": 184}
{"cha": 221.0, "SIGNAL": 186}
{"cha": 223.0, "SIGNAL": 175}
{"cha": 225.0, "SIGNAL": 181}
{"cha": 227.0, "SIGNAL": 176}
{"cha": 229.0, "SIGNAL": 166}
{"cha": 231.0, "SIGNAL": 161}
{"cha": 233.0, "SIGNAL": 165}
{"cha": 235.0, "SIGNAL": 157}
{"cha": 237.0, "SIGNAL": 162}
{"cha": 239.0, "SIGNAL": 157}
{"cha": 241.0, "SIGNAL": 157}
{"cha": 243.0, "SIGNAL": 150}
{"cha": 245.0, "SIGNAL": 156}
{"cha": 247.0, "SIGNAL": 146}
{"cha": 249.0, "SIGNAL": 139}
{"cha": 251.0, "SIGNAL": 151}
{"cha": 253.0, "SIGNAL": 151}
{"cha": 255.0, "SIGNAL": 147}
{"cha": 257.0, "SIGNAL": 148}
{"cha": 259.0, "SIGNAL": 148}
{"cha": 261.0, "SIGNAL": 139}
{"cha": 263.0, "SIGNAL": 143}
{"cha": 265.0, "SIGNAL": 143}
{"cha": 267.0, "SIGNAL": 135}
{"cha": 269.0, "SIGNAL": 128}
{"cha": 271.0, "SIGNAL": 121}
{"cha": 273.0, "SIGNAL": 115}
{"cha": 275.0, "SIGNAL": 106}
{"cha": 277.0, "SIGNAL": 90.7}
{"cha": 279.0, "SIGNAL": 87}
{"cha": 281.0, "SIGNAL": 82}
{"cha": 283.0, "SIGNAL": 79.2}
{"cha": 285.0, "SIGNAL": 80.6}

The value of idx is 151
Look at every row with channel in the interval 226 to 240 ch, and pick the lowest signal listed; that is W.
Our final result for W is 157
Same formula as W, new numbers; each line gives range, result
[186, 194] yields 159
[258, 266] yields 139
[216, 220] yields 182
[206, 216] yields 150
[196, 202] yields 140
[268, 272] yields 121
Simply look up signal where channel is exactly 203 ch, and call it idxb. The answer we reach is 138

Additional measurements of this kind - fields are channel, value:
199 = 140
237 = 162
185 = 148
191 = 176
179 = 160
